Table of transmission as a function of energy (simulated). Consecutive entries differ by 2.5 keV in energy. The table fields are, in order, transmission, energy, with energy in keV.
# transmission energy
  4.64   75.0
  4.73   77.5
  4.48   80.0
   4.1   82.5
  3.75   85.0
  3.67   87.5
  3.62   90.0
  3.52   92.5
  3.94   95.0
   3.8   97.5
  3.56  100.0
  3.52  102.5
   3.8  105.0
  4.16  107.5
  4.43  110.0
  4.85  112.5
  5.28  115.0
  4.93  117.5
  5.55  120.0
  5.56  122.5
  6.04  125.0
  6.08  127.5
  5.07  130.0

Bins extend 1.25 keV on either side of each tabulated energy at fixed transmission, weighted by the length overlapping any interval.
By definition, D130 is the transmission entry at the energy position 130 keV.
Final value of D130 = 5.07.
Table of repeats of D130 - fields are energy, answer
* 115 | 5.28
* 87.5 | 3.67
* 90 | 3.62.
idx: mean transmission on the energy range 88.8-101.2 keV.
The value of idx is 3.69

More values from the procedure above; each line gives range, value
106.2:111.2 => 4.29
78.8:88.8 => 4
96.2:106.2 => 3.67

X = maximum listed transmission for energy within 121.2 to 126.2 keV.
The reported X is 6.04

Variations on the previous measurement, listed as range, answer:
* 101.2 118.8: 5.28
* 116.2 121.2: 5.55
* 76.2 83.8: 4.73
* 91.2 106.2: 3.94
